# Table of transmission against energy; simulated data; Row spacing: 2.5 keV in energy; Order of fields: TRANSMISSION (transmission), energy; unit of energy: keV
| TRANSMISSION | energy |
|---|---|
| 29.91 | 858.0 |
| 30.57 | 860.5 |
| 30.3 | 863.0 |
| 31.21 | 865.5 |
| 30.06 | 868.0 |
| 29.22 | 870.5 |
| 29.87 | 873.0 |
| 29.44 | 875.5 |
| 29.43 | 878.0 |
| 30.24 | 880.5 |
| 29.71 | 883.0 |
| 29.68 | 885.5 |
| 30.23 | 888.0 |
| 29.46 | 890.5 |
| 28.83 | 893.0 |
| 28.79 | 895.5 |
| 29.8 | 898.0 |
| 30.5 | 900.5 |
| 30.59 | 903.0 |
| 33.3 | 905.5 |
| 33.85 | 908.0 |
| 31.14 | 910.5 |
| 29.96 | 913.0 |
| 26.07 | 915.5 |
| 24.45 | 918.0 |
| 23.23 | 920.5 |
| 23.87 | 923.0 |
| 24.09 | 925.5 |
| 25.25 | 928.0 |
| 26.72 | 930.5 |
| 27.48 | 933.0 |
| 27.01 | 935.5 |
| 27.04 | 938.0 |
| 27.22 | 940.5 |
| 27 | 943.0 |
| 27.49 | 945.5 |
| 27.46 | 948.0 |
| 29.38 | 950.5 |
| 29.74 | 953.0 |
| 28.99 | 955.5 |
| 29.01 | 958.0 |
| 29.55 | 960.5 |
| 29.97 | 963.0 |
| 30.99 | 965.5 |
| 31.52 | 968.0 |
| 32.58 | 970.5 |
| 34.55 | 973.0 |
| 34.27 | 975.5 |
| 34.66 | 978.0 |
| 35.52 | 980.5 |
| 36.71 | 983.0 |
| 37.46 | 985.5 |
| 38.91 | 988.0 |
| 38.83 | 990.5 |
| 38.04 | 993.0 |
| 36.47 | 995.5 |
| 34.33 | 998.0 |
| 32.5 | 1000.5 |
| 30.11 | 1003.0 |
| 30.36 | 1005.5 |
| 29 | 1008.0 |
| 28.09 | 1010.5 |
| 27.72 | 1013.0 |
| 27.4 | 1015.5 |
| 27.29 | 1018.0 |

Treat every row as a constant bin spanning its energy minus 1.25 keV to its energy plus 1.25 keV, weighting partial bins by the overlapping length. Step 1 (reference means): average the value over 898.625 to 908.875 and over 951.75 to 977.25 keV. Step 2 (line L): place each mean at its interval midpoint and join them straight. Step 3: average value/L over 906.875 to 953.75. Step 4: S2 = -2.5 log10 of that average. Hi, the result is 0.16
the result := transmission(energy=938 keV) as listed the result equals 27.04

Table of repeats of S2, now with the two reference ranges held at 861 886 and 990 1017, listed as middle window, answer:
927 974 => 0.080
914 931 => 0.230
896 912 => -0.035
